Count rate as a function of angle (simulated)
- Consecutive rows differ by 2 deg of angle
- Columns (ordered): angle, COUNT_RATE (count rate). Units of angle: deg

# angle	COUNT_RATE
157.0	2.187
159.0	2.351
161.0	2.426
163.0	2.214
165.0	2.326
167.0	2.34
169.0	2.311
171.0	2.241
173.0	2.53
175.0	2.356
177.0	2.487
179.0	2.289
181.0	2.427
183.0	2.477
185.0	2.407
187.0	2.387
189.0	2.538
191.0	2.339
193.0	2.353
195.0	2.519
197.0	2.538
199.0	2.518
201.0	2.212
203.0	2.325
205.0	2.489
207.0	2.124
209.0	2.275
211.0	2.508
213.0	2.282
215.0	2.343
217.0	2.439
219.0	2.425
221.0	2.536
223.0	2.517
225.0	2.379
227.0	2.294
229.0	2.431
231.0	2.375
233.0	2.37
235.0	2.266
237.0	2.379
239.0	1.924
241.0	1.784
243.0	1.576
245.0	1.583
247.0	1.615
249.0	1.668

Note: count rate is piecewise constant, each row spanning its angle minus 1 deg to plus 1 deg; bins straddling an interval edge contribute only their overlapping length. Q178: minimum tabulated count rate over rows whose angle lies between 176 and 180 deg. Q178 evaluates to 2.289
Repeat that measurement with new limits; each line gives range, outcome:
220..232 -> 2.294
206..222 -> 2.124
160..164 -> 2.214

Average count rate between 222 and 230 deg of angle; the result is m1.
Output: 2.41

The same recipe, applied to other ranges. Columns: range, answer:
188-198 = 2.46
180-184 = 2.45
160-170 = 2.32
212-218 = 2.35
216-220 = 2.43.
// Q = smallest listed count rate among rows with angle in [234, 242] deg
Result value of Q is 1.784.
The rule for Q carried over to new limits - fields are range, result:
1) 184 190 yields 2.387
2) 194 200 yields 2.518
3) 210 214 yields 2.282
